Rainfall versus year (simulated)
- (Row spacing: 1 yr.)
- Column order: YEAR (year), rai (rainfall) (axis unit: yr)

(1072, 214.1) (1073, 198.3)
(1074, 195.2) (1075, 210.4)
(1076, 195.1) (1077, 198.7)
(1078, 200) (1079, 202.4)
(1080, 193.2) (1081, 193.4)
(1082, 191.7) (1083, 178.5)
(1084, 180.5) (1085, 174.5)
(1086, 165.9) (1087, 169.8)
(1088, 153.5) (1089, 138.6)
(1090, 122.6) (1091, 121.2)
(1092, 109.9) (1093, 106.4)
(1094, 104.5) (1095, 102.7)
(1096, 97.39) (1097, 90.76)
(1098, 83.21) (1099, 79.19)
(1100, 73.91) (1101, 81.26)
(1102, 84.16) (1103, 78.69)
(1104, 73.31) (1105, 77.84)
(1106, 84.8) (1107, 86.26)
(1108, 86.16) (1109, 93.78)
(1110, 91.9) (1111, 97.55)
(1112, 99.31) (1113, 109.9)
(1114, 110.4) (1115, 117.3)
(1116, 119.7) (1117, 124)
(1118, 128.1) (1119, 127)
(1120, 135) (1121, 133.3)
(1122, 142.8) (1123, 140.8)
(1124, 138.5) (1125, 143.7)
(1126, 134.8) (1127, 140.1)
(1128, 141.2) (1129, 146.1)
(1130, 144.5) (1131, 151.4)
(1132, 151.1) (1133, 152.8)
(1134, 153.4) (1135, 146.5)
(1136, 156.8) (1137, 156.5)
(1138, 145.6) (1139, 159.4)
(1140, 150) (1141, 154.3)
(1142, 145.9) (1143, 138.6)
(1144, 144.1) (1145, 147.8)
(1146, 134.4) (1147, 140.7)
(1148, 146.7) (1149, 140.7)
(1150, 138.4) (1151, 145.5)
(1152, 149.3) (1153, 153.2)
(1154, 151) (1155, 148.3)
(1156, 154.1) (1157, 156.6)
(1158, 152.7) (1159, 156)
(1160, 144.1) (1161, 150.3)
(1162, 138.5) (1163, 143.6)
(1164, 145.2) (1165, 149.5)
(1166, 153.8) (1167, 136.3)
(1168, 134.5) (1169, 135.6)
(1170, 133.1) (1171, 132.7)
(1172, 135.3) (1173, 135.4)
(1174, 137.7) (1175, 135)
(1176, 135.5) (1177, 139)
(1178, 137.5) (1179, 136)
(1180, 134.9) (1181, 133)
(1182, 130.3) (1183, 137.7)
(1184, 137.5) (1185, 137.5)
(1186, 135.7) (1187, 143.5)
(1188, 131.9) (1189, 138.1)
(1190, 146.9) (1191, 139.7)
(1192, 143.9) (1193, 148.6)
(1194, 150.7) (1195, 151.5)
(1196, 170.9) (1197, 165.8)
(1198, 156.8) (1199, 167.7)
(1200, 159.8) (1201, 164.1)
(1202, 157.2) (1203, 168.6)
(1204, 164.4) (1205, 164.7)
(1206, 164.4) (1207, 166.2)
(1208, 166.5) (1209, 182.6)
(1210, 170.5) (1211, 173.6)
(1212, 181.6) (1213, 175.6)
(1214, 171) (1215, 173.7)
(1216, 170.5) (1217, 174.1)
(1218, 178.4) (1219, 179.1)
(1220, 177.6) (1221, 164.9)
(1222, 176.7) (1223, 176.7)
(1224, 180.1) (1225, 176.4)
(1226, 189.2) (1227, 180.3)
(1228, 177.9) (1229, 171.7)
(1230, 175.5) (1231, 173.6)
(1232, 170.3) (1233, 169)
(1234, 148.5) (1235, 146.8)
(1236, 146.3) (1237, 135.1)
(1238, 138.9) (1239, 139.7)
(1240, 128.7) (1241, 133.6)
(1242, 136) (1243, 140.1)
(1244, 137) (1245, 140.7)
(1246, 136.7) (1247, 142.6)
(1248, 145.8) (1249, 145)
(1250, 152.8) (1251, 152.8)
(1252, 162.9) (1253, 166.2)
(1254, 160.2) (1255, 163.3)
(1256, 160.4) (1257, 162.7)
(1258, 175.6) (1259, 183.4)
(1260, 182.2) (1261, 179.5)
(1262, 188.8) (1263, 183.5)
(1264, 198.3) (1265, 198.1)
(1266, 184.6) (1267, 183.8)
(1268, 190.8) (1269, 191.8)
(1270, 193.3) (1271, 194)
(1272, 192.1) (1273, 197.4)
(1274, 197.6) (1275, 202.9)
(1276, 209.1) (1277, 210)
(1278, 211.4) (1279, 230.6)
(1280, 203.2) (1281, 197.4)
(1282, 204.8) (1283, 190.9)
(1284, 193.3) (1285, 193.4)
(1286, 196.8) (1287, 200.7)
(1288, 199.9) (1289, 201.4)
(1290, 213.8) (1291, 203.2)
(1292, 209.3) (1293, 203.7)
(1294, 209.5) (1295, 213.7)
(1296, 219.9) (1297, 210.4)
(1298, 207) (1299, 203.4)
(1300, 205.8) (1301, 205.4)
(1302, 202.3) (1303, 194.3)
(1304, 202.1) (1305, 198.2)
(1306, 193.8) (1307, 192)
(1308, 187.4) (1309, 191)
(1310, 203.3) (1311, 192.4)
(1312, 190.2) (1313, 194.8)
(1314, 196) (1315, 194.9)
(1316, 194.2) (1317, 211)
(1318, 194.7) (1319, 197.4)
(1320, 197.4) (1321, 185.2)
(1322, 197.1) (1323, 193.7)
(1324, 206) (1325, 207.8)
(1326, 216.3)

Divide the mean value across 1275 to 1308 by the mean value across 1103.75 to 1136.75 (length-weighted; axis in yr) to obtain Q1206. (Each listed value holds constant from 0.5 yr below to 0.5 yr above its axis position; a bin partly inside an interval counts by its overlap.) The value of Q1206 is 1.6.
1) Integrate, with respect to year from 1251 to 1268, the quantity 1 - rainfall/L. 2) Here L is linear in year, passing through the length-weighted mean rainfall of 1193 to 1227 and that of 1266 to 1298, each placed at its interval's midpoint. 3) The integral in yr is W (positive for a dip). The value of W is 1.36 yr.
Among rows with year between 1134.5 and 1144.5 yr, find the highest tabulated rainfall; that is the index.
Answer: 159.4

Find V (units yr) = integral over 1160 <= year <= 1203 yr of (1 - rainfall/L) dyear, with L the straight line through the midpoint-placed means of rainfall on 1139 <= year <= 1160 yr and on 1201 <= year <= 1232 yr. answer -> 4.3 yr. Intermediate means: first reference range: 148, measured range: 144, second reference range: 173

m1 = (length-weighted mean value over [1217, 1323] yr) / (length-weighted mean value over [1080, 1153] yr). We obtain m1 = 1.4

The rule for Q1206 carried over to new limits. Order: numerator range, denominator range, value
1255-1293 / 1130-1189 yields 1.35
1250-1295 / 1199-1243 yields 1.16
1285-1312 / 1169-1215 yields 1.34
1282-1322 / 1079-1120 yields 1.68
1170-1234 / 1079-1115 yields 1.34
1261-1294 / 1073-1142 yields 1.48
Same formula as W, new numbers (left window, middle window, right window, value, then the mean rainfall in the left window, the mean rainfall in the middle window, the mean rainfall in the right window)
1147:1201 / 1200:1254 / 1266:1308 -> 2.67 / 144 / 162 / 201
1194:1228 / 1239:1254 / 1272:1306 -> 3.33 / 171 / 145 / 204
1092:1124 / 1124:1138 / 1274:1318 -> -3.94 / 103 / 147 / 202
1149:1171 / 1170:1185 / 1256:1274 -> 1.67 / 146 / 136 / 187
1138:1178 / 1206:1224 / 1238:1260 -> -3.08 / 144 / 174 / 151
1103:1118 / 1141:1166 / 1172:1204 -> -4.48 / 98.4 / 147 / 146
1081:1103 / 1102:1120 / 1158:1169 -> 4.08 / 125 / 101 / 145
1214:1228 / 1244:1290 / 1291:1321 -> 1.59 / 177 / 183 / 200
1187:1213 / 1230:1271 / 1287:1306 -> 4.83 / 160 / 162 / 205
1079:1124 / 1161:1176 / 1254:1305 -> 0.99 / 121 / 139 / 197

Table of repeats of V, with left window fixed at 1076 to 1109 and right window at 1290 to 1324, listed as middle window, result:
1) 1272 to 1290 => -1.0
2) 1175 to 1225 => 2.1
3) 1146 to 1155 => 0.1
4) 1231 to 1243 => 2.1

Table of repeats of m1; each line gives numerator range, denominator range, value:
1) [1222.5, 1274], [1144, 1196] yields 1.17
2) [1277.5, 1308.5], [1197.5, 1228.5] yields 1.18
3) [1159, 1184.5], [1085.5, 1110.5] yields 1.36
